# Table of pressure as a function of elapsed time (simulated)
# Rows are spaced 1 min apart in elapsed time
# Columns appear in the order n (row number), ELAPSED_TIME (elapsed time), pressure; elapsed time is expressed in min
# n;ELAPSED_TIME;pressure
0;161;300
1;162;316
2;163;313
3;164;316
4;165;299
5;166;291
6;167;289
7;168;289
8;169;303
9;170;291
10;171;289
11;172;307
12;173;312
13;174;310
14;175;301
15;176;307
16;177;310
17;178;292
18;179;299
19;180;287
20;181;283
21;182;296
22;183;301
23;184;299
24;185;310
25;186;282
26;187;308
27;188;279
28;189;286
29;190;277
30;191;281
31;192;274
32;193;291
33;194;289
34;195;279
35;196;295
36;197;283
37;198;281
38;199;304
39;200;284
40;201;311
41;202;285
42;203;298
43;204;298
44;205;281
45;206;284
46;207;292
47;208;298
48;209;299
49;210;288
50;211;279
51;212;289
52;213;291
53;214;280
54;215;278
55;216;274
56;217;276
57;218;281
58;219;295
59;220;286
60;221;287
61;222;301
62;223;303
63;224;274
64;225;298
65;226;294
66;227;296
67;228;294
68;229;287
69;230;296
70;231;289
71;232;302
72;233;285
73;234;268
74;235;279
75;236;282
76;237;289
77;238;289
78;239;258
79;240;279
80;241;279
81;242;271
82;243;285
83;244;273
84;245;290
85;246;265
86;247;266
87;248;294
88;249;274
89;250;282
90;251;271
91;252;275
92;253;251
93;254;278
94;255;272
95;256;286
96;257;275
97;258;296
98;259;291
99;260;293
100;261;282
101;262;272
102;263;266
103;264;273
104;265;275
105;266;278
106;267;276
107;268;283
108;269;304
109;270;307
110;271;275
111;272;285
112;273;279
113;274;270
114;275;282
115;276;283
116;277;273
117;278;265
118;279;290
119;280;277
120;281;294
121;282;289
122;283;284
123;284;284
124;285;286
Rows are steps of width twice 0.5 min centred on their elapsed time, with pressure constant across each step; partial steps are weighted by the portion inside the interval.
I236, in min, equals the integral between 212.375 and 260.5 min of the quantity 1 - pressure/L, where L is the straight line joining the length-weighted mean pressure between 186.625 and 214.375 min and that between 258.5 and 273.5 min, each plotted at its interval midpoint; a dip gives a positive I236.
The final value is 0.4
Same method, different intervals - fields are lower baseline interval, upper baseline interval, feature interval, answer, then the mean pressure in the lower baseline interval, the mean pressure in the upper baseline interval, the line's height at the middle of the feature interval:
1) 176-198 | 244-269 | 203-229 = -0.3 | 291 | 278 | 285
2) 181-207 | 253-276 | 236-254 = 0.5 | 290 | 281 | 284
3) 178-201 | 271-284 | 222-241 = -0.1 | 290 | 281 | 286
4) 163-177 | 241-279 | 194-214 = 0.2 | 301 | 279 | 293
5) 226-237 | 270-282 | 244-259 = 0.4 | 288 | 281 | 285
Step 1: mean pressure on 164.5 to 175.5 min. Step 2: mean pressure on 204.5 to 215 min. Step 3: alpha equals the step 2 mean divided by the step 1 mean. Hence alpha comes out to 0.96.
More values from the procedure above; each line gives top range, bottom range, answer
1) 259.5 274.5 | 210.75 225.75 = 0.98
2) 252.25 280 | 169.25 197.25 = 0.95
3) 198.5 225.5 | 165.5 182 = 0.97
